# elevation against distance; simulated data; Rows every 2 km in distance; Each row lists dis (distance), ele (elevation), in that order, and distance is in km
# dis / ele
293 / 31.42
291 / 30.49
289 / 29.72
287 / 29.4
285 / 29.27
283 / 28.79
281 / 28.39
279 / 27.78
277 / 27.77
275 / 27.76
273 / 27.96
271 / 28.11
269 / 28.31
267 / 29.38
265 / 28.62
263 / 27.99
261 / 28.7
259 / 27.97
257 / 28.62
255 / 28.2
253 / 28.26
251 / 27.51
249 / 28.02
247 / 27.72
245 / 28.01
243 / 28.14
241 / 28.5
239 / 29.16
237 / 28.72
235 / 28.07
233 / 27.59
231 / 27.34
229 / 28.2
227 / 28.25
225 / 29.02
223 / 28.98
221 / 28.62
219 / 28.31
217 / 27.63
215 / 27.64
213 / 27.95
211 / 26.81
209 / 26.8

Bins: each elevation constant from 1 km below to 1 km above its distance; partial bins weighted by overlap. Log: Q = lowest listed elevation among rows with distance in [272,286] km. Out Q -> 27.76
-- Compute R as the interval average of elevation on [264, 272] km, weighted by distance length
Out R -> 28.6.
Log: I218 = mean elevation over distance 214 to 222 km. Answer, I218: 28.1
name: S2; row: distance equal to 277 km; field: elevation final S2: 27.77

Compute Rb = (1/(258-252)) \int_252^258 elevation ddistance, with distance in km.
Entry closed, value 28.4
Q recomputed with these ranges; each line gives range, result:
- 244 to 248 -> 27.72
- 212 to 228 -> 27.63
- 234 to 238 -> 28.07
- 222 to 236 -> 27.34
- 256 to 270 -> 27.97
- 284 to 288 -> 29.27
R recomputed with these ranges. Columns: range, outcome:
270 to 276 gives 27.9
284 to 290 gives 29.5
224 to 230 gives 28.5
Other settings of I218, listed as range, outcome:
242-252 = 27.9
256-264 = 28.3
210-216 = 27.5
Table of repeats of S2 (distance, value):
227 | 28.25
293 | 31.42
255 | 28.2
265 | 28.62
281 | 28.39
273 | 27.96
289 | 29.72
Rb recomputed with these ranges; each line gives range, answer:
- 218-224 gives 28.6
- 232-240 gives 28.4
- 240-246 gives 28.2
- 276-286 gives 28.4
